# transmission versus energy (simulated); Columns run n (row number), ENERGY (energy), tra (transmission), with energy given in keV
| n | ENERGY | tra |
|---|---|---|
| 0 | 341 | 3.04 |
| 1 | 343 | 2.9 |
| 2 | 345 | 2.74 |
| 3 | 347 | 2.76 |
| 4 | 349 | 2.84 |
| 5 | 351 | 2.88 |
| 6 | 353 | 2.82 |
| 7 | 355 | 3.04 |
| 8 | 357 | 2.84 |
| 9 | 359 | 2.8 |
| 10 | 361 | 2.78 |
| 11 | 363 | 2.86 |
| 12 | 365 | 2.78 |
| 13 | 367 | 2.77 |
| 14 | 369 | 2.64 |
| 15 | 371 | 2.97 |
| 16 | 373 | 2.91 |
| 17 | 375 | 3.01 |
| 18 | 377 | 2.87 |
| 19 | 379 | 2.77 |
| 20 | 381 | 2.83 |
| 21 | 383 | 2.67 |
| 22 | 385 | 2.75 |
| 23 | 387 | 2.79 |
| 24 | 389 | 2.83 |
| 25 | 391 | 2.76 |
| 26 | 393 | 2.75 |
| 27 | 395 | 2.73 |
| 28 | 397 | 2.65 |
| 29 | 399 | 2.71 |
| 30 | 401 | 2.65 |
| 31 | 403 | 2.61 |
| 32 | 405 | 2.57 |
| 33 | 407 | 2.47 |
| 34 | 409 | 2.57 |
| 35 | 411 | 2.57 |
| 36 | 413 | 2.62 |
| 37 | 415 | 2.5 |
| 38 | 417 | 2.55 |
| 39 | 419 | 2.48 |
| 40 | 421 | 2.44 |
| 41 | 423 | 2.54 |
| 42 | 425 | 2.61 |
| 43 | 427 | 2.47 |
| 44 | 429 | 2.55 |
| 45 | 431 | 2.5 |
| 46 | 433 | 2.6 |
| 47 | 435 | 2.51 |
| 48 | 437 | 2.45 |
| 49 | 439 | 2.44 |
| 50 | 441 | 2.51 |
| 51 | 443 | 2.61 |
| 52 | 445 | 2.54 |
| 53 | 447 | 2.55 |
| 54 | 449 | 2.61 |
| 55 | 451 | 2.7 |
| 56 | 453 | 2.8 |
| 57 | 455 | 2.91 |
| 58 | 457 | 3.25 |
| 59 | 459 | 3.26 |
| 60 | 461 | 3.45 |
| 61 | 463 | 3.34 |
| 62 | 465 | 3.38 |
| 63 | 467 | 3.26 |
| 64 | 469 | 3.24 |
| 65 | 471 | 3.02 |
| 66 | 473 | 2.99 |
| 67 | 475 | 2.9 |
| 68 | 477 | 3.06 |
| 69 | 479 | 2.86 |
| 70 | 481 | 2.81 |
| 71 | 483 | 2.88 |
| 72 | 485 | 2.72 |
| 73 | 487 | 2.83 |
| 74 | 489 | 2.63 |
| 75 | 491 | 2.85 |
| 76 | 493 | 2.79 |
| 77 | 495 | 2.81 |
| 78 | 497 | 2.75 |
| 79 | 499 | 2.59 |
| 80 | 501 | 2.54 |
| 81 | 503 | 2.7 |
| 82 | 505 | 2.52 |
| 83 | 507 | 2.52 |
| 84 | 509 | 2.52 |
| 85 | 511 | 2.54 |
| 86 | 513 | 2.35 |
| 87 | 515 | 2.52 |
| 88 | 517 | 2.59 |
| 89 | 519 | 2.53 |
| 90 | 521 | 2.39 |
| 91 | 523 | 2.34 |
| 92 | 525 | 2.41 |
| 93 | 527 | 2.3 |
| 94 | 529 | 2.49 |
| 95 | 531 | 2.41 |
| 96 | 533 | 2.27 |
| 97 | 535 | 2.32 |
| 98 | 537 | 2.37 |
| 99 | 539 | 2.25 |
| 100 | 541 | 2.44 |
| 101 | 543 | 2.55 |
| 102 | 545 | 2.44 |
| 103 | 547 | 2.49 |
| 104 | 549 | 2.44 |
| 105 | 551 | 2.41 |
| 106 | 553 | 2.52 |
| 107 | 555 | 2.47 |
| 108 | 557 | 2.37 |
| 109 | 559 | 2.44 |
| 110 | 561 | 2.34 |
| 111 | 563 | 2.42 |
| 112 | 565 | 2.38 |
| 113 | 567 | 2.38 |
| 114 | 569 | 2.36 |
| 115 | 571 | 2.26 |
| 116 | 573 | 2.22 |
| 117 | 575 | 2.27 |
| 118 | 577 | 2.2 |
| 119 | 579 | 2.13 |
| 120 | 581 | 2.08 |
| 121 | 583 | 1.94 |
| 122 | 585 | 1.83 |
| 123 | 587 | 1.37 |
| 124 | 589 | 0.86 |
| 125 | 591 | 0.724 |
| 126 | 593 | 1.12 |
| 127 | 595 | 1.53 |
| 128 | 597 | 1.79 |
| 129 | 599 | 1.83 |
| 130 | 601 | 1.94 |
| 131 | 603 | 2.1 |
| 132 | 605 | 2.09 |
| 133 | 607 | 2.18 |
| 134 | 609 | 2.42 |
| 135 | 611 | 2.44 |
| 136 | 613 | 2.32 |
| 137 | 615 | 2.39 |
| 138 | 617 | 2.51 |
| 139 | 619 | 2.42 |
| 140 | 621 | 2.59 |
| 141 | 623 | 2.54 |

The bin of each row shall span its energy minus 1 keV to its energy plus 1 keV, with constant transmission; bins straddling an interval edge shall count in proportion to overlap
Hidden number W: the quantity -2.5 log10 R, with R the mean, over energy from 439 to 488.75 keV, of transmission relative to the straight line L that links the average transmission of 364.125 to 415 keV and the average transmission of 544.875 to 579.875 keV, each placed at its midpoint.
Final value -0.14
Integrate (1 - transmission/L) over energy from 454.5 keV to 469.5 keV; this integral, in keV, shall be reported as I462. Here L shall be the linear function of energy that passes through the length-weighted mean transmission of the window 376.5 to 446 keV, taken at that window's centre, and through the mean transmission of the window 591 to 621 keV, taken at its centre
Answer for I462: -4.9 keV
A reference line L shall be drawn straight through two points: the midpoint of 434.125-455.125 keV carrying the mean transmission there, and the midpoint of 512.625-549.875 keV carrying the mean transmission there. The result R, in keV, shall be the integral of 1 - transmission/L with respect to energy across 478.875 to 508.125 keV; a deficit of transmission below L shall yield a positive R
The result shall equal -2.6 keV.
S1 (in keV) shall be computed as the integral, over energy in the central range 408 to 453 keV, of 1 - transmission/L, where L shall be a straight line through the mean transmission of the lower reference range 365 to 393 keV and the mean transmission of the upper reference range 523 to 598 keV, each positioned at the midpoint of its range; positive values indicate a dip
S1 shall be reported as 1.3 keV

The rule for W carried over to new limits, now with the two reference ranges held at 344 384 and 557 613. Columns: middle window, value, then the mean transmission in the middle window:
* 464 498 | -0.22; 2.93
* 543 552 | -0.15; 2.46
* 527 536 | -0.08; 2.36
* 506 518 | -0.11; 2.51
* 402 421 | 0.04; 2.54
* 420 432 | 0.03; 2.52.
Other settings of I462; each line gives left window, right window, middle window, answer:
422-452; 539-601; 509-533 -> -1.9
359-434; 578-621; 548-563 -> -2.5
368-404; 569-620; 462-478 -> -4.6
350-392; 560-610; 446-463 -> -3.3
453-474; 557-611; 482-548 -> 3.4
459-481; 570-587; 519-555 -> 1.0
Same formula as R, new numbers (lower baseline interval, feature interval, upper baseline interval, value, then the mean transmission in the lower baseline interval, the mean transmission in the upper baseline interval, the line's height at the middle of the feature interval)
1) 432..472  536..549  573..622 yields -0.7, 2.87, 1.97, 2.31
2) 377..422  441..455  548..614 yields -0.8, 2.65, 2.07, 2.5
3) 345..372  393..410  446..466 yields 1.7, 2.83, 3.02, 2.91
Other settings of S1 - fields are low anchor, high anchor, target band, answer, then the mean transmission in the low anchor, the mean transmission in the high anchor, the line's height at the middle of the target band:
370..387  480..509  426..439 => 1.3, 2.84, 2.7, 2.78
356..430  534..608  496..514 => -1.8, 2.69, 2.1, 2.32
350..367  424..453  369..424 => 0.5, 2.85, 2.56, 2.71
